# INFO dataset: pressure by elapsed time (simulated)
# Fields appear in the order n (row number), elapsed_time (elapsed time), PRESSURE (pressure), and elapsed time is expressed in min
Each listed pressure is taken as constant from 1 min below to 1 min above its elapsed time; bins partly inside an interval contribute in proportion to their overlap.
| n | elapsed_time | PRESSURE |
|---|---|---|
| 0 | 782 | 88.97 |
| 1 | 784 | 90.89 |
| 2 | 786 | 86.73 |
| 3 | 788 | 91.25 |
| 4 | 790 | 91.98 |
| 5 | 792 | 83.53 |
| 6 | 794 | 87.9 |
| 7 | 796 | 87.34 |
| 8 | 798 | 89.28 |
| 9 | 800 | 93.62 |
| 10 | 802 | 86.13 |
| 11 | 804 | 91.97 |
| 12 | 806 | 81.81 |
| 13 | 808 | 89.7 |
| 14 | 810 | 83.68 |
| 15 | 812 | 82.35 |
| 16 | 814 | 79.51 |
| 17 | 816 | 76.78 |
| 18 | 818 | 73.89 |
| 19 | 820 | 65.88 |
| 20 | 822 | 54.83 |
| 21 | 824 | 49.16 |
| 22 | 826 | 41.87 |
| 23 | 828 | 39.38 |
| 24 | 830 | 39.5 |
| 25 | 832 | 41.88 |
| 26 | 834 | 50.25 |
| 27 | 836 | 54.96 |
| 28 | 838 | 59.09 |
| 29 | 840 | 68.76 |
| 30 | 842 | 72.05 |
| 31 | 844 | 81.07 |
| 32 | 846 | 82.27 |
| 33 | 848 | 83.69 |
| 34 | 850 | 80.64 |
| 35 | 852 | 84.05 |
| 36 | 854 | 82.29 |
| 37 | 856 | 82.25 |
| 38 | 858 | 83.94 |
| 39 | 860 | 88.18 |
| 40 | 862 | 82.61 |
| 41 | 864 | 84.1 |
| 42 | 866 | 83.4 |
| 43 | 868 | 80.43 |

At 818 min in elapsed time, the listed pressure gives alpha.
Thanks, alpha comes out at 73.89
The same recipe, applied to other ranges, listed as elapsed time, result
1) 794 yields 87.9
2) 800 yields 93.62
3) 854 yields 82.29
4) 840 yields 68.76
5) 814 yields 79.51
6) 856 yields 82.25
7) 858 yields 83.94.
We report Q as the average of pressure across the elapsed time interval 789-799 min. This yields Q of 88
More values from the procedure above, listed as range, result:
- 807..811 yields 86.7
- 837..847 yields 72.6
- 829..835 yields 43.9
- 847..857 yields 82.6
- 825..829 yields 40.6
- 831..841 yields 55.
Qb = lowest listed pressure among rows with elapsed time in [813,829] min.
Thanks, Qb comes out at 39.38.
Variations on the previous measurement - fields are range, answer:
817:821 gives 65.88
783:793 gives 83.53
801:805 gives 86.13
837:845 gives 59.09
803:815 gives 79.51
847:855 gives 80.64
